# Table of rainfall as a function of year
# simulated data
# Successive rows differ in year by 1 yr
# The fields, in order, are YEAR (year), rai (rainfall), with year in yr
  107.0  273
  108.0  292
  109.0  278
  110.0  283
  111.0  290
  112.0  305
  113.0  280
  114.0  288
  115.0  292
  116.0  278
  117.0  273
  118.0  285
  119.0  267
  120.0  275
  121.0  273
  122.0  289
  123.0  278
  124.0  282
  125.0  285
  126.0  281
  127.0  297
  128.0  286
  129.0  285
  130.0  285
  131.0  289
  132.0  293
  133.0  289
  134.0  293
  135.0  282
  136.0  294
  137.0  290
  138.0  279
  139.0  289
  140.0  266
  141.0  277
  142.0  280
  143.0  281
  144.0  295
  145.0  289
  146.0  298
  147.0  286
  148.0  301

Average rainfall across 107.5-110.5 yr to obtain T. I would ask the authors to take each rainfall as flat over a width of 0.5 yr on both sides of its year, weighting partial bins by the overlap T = 284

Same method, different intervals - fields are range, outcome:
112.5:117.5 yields 282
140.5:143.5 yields 279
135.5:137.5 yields 292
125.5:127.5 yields 289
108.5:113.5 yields 287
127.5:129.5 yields 286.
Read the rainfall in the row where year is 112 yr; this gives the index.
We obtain 305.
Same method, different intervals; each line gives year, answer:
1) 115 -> 292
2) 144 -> 295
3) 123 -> 278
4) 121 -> 273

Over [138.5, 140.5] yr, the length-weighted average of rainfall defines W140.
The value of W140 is 278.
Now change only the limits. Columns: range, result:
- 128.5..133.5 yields 288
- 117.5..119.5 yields 276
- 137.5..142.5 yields 278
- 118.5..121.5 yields 272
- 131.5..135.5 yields 289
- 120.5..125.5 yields 281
